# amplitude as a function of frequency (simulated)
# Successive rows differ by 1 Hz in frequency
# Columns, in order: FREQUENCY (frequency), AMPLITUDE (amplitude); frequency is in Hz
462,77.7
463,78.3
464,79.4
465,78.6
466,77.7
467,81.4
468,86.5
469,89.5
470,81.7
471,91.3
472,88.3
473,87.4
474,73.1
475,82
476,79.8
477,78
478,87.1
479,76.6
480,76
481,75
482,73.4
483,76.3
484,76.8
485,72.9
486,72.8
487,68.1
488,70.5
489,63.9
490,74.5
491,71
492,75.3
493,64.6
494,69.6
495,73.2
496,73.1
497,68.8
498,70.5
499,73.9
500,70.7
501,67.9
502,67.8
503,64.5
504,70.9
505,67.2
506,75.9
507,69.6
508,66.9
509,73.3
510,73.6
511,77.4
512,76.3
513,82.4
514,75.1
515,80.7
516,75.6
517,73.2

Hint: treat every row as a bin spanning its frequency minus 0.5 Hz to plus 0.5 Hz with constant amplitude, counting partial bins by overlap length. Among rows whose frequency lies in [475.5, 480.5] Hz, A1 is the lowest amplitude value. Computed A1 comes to 76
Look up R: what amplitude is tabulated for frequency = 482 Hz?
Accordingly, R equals 73.4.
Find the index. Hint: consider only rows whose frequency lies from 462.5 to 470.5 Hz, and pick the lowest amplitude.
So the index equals 77.7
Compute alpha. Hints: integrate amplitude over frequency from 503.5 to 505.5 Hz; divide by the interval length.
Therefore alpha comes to 69.1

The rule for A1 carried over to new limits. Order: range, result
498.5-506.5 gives 64.5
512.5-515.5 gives 75.1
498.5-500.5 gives 70.7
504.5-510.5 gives 66.9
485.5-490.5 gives 63.9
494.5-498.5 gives 68.8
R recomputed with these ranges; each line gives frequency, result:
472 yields 88.3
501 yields 67.9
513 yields 82.4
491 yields 71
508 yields 66.9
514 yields 75.1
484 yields 76.8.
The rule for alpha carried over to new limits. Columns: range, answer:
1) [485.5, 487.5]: 70.4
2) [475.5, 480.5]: 79.5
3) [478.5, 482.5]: 75.2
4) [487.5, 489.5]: 67.2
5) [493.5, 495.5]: 71.4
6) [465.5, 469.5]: 83.8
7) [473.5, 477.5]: 78.2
